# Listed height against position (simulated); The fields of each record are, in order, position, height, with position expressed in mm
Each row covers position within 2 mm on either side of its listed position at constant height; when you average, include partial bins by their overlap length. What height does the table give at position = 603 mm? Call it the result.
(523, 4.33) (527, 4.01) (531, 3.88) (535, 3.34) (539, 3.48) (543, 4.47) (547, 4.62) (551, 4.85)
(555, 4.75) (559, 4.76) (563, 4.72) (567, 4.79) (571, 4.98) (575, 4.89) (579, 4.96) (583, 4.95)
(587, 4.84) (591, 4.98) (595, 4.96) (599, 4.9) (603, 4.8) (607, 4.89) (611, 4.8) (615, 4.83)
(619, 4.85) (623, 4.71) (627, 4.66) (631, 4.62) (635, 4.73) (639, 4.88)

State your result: 4.8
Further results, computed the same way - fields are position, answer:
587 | 4.84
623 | 4.71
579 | 4.96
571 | 4.98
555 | 4.75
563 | 4.72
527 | 4.01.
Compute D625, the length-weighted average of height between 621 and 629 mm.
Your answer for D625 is 4.69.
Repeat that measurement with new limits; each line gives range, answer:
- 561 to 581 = 4.87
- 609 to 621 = 4.83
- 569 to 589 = 4.92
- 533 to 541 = 3.41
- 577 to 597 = 4.94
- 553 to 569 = 4.75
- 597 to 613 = 4.85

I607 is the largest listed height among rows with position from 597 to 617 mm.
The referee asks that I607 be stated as 4.9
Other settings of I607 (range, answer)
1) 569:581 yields 4.98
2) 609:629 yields 4.85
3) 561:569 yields 4.79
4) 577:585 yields 4.96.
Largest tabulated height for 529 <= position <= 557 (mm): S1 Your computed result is 4.85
